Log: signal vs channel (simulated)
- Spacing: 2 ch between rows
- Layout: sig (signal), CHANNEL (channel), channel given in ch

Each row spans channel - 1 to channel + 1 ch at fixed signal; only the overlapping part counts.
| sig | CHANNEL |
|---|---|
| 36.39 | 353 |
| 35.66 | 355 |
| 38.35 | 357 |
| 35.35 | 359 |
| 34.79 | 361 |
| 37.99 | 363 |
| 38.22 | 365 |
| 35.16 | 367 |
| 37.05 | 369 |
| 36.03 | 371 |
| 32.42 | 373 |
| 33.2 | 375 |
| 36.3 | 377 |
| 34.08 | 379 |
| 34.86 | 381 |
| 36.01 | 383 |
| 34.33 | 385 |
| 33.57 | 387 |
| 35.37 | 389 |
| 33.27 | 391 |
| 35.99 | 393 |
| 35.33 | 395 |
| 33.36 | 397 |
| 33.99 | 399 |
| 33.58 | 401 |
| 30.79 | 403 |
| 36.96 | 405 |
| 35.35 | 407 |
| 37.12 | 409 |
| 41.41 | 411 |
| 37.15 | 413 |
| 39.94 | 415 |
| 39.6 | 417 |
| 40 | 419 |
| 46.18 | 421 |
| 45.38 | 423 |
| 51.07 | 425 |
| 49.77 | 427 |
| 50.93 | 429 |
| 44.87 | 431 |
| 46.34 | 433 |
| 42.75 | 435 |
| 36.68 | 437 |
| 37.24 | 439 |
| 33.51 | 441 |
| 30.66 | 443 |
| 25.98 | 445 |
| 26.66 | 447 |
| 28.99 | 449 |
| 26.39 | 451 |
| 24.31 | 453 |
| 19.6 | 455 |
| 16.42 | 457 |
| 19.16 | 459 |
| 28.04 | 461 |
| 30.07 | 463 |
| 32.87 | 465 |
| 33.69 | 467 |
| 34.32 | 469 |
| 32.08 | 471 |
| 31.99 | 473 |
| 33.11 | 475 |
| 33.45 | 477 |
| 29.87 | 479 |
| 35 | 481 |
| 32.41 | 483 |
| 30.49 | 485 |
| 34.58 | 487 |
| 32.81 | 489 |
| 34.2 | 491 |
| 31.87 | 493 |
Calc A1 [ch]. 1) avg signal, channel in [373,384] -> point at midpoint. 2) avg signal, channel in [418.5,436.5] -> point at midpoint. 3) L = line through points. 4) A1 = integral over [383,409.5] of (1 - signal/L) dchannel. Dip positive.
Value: 2.9 ch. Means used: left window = 34.7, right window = 46.3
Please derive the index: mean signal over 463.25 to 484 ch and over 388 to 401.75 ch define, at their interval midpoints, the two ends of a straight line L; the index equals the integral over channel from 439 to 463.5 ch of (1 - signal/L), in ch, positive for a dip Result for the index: 5.2 ch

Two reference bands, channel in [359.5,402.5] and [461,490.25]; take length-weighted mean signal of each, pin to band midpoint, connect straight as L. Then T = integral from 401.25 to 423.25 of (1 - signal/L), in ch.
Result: -2.9 ch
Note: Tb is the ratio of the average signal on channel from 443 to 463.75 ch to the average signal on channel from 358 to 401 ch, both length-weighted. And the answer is 0.71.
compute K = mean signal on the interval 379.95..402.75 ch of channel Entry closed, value 34.4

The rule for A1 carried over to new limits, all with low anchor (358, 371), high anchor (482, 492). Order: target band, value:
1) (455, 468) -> 2.88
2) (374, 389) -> 0.52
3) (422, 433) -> -4.33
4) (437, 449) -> 1.06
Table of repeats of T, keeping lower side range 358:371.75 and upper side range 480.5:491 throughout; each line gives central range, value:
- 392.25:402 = 0.30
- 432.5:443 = -1.14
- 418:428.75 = -3.72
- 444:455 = 2.66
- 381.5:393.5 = 0.35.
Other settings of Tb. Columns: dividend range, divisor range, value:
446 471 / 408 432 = 0.62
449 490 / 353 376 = 0.82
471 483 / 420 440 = 0.72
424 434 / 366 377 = 1.39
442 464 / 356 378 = 0.70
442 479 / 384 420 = 0.79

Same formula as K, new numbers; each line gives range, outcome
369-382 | 34.7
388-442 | 39.4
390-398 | 34.5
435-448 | 32.6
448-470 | 26.7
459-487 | 31.7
